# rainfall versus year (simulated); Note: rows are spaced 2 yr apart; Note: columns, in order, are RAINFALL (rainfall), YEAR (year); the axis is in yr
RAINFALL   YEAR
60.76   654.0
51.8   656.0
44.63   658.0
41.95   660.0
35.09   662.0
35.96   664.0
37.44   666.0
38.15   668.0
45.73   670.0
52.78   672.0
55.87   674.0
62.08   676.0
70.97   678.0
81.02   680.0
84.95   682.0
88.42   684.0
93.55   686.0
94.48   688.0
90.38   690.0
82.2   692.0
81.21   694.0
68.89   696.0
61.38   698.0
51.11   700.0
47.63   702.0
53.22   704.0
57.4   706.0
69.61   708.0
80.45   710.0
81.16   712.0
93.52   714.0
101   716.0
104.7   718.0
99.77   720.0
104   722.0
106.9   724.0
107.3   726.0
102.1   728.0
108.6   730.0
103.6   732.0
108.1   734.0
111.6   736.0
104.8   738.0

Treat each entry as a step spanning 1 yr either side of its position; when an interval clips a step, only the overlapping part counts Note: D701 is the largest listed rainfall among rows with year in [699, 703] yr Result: 51.11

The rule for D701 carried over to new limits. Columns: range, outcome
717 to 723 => 104.7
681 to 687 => 93.55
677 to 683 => 84.95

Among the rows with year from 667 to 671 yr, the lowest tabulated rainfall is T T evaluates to 38.15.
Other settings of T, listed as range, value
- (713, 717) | 93.52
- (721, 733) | 102.1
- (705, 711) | 57.4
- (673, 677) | 55.87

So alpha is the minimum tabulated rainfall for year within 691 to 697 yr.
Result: 68.89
